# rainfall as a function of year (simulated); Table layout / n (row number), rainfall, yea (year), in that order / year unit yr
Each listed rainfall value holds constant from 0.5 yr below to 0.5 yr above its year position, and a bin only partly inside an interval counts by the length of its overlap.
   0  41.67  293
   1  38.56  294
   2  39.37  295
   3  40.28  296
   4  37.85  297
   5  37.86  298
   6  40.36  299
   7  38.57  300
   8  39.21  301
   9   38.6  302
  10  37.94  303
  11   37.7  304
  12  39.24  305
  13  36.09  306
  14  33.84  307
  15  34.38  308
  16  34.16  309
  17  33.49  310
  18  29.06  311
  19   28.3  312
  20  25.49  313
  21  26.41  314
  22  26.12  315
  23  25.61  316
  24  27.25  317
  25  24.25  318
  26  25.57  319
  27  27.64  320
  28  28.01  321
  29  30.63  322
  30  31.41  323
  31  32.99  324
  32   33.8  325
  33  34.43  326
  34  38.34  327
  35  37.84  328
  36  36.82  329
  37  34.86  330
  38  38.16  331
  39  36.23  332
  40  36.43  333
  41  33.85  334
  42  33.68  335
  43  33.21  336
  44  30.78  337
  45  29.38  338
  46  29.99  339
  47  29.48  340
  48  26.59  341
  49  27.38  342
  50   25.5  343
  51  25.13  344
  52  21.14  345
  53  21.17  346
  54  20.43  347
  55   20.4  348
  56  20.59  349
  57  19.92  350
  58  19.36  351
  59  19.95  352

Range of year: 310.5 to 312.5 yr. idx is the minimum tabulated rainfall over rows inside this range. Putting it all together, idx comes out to 28.3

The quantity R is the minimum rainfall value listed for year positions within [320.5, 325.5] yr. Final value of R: 28.01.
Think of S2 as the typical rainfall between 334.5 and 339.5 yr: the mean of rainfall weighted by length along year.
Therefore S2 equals 31.4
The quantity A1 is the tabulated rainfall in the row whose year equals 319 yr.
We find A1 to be 25.57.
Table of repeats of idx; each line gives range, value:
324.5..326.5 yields 33.8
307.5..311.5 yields 29.06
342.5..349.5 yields 20.4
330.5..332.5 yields 36.23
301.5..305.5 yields 37.7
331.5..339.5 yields 29.38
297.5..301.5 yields 37.86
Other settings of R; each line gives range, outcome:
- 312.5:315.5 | 25.49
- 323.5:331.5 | 32.99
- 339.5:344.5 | 25.13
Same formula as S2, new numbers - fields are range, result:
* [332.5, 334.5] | 35.1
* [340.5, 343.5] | 26.5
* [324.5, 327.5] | 35.5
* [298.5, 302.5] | 39.2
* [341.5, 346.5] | 24.1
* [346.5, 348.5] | 20.4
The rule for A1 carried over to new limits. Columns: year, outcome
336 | 33.21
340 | 29.48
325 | 33.8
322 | 30.63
